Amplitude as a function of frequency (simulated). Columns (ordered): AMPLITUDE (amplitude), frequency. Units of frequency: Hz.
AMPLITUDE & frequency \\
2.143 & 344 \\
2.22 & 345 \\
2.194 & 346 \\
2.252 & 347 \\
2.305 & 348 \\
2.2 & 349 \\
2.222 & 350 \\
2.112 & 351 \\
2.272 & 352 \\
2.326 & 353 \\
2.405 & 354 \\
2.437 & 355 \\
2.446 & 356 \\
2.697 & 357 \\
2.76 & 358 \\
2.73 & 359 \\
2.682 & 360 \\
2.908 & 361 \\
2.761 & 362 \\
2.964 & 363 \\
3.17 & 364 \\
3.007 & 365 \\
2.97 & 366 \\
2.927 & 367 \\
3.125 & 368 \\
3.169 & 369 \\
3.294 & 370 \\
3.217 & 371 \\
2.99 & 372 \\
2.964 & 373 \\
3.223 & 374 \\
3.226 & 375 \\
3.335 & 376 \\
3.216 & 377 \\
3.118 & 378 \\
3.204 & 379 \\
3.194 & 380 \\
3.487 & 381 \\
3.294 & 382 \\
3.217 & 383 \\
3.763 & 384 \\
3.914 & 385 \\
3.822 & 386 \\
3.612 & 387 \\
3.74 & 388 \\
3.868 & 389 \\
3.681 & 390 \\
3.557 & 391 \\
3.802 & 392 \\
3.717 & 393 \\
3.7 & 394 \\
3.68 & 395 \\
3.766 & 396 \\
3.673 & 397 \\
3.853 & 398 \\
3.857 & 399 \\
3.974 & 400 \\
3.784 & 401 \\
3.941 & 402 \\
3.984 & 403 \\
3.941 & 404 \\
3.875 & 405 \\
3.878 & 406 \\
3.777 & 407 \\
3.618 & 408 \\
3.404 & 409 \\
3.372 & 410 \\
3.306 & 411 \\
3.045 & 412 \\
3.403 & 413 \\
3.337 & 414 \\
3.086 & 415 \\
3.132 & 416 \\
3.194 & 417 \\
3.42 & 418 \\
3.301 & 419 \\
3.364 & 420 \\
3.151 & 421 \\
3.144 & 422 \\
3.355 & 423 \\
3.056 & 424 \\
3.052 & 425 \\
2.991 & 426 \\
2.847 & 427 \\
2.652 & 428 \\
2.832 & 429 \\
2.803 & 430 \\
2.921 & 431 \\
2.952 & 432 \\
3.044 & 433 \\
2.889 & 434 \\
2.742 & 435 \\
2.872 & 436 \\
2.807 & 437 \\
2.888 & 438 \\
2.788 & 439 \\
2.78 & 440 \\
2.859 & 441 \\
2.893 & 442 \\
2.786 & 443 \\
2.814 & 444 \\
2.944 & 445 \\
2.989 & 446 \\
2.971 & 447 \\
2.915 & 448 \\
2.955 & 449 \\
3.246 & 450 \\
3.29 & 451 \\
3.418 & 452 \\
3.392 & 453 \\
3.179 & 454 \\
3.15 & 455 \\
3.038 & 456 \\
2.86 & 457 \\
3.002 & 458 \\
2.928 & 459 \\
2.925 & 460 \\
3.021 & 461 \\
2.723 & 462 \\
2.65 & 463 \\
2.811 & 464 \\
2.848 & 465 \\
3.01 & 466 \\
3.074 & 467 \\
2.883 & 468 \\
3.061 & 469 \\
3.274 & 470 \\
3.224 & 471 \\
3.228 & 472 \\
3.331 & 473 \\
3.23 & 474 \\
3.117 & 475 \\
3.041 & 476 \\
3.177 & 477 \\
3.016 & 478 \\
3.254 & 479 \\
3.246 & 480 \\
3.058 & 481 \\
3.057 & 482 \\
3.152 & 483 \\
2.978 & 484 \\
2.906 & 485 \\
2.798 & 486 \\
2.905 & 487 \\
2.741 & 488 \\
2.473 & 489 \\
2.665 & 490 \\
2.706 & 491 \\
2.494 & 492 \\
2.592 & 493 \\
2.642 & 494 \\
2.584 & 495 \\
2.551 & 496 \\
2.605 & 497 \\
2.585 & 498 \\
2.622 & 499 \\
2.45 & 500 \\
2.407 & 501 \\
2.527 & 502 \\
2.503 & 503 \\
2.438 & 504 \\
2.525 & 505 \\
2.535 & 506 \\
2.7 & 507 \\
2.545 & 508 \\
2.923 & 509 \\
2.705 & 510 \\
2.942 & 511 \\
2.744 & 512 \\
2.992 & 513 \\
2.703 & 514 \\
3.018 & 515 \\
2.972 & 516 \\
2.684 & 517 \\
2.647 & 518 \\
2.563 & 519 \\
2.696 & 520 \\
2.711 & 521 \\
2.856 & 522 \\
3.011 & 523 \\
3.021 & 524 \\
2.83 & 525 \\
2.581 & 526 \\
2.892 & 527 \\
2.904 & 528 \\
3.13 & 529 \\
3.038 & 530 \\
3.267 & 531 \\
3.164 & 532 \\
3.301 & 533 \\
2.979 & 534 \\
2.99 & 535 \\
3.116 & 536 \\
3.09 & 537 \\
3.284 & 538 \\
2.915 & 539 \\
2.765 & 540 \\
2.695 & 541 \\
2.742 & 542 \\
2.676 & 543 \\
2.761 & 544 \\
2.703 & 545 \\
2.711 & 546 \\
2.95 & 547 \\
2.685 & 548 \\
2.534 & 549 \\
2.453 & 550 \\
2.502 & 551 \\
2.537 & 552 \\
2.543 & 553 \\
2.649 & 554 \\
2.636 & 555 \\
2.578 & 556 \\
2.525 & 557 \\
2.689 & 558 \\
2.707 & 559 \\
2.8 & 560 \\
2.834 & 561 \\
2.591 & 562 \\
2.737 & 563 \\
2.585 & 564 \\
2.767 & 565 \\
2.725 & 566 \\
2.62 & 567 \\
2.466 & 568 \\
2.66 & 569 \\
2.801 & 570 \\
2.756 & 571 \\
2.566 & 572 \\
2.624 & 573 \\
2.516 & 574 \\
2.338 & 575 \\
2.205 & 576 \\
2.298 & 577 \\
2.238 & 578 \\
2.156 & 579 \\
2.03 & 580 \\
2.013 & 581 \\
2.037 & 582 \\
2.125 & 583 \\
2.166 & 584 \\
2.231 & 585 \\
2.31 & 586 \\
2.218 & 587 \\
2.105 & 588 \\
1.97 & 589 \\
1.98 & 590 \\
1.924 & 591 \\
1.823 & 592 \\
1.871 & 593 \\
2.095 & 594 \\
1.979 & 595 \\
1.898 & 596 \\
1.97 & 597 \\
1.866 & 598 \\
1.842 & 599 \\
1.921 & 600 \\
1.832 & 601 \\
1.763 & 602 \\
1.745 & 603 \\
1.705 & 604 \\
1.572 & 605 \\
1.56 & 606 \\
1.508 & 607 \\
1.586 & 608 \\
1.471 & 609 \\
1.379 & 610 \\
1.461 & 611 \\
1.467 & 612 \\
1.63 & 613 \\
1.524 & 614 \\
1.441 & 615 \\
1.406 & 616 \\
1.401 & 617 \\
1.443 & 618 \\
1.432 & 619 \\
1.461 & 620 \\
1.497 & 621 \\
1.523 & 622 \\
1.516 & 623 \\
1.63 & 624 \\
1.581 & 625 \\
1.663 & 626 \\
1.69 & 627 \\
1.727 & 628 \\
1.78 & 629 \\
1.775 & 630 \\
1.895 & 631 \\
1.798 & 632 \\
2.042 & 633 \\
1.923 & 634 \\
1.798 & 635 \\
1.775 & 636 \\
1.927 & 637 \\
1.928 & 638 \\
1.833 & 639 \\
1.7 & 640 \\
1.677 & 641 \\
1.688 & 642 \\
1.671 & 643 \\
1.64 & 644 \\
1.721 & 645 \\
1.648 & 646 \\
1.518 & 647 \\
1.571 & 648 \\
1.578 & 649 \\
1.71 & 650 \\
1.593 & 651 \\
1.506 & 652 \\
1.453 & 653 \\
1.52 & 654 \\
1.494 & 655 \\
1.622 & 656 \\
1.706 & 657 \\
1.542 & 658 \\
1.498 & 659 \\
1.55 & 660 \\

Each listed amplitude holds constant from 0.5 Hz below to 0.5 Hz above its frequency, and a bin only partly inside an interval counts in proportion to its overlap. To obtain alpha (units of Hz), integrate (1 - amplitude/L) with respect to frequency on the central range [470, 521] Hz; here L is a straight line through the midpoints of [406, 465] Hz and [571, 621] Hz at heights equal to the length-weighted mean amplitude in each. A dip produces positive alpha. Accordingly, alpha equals -3.6 Hz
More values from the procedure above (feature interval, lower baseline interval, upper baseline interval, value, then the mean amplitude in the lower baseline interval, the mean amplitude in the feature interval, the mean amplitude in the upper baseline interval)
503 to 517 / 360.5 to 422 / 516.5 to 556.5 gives 0.9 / 3.43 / 2.74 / 2.82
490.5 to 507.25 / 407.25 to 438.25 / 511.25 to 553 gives 2.1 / 3.1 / 2.55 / 2.85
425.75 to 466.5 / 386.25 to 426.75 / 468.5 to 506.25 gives 3.2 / 3.53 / 2.94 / 2.84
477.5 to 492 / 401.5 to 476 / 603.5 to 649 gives -0.8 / 3.12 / 2.91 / 1.63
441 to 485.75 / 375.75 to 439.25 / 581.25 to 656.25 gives -1.6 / 3.38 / 3.04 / 1.73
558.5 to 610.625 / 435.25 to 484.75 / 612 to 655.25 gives -2.9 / 3.02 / 2.16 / 1.64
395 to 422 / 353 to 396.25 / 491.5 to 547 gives -3.8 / 3.21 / 3.55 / 2.78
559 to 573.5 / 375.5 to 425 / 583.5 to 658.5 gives -3.5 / 3.52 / 2.68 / 1.72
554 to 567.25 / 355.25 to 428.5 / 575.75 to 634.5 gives -3.5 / 3.34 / 2.68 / 1.8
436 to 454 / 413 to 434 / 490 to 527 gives 0.0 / 3.08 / 2.99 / 2.69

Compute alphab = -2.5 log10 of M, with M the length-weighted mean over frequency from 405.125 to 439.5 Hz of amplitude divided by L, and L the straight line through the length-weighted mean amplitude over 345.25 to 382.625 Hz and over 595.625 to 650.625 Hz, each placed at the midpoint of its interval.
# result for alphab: -0.22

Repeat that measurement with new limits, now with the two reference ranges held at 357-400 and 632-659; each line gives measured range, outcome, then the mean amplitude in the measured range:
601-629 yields 0.199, 1.56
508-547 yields -0.194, 2.88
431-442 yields 0.041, 2.87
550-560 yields -0.160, 2.6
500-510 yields -0.007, 2.57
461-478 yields -0.101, 3.04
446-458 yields -0.086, 3.12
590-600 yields 0.041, 1.92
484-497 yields -0.015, 2.68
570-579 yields -0.154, 2.45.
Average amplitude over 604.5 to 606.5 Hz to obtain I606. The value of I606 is 1.57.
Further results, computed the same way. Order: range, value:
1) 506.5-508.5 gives 2.62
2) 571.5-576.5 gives 2.45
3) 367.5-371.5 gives 3.2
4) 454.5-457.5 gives 3.02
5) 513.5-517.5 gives 2.84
